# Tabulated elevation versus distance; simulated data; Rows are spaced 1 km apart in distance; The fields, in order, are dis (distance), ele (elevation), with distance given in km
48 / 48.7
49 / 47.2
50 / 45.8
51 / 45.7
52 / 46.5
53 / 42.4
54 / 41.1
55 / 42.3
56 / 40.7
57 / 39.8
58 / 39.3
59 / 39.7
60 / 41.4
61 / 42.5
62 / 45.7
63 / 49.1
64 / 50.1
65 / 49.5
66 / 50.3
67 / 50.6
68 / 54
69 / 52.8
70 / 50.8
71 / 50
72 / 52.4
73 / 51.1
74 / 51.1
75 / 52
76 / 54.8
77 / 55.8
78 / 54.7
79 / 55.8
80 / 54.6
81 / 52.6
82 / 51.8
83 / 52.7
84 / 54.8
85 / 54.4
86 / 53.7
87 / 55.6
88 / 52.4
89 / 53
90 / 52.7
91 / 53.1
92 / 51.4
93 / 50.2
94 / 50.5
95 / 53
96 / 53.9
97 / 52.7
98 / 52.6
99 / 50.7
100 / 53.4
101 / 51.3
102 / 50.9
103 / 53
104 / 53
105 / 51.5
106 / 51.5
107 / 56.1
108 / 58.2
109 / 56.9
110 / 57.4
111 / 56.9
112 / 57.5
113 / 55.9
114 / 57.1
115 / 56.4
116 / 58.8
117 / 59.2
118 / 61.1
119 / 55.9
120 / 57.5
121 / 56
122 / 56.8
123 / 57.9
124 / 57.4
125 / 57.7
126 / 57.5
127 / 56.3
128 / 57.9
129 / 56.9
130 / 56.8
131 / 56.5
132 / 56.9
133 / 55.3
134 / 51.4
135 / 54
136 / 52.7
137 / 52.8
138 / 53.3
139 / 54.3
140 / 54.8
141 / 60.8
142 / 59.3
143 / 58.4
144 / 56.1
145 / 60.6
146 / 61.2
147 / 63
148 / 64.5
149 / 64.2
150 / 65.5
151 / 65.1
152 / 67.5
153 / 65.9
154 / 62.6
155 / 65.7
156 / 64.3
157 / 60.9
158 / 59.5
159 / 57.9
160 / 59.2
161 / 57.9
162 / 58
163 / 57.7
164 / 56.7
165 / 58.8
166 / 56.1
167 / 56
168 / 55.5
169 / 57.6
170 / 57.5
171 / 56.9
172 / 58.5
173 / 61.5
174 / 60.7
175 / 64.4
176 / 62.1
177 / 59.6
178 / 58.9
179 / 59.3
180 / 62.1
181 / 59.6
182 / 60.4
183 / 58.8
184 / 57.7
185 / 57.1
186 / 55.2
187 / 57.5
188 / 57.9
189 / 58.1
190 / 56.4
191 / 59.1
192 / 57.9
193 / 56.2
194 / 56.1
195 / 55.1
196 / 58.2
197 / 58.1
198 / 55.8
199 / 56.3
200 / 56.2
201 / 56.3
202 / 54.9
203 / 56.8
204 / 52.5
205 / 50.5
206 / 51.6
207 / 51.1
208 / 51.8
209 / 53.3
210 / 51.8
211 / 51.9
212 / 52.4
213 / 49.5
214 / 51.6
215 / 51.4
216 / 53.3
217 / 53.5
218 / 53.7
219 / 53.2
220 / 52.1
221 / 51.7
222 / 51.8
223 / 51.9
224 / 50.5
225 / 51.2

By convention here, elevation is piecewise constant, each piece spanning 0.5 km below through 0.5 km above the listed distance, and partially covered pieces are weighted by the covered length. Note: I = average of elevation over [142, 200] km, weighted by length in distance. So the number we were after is 59.4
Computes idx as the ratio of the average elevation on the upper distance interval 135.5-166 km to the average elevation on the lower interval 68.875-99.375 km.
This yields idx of 1.13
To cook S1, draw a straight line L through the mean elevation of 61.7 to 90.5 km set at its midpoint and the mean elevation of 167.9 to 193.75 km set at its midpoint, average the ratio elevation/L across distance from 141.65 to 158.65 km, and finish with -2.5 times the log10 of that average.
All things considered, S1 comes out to -0.10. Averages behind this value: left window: 52.4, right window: 58.7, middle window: 62.6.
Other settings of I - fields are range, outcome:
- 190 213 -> 54.6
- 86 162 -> 56.8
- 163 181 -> 58.9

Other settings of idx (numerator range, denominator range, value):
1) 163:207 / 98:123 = 1.03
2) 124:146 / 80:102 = 1.07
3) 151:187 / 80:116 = 1.11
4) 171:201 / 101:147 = 1.04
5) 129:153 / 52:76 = 1.25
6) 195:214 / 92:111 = 1.01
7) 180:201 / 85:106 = 1.10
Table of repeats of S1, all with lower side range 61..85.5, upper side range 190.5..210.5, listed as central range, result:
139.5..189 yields -0.11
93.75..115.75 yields -0.03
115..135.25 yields -0.07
